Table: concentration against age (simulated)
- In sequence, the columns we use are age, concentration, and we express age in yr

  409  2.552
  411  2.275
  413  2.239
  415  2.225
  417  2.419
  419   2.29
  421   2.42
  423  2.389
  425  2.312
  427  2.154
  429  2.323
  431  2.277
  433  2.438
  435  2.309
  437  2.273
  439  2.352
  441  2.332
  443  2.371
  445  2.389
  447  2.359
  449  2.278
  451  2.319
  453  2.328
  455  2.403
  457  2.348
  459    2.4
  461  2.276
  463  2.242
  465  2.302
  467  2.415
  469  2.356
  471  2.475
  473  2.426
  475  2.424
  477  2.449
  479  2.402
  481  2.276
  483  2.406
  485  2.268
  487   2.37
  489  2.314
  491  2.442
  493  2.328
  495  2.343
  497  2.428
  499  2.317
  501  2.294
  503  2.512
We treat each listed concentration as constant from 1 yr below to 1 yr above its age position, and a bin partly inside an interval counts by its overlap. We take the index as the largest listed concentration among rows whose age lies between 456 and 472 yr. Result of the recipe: 2.475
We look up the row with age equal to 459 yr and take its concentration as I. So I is 2.4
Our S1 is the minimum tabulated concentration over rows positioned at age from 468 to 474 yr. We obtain 2.356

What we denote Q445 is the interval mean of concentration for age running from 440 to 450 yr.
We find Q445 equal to 2.35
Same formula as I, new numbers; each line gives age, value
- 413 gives 2.239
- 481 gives 2.276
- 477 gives 2.449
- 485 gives 2.268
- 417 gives 2.419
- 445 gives 2.389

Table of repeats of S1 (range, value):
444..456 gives 2.278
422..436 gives 2.154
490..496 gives 2.328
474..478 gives 2.424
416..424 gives 2.29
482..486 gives 2.268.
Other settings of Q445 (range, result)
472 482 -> 2.4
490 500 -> 2.37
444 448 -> 2.37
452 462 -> 2.35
